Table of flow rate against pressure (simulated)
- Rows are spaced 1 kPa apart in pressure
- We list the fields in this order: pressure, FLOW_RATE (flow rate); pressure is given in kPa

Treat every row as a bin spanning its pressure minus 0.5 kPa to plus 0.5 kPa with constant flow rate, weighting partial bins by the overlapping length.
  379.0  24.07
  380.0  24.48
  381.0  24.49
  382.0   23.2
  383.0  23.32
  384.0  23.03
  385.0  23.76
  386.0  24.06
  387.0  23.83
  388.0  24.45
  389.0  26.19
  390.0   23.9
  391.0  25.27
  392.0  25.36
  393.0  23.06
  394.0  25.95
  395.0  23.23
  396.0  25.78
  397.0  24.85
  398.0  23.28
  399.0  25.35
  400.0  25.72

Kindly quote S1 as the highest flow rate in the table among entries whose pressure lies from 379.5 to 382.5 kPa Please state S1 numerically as 24.49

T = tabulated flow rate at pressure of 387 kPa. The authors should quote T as 23.83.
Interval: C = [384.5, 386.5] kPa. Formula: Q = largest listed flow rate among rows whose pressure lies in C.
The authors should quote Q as 24.06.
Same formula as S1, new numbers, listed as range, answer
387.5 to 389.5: 26.19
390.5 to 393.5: 25.36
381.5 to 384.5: 23.32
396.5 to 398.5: 24.85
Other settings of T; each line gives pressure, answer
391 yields 25.27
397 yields 24.85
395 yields 23.23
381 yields 24.49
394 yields 25.95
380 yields 24.48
